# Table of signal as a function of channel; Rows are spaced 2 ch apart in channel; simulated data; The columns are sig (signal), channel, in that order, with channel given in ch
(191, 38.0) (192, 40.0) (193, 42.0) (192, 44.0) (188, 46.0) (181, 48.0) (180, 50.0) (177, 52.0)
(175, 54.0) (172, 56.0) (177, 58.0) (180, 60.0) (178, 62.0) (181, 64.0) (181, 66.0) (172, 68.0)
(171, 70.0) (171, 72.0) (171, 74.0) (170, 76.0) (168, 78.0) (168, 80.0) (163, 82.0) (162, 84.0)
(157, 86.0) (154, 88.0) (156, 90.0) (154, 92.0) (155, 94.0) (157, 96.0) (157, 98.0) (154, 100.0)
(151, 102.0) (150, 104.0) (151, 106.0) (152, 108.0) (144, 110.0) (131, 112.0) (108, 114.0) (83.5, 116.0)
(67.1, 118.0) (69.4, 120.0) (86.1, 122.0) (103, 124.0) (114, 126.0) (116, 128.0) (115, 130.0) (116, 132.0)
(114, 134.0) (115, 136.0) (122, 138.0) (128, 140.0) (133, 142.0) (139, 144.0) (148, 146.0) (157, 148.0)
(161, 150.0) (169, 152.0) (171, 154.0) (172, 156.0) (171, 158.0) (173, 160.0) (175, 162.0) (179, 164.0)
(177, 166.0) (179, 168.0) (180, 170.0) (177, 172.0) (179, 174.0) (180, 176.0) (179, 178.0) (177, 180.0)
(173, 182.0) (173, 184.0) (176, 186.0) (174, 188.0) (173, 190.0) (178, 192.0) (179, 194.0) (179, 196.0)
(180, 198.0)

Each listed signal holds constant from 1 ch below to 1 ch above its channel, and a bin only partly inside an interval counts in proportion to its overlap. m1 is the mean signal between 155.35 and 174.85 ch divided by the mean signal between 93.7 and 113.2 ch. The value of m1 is 1.18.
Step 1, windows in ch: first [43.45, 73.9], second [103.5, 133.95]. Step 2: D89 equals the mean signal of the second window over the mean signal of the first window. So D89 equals 0.6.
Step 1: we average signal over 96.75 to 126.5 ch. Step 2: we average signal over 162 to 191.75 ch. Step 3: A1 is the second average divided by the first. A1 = 1.45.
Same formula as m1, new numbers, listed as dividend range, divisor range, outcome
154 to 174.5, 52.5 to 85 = 1.02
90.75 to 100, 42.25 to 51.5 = 0.84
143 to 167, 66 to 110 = 1.04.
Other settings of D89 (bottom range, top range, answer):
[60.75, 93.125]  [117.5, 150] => 0.70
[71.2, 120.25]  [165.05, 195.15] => 1.21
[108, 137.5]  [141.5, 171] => 1.54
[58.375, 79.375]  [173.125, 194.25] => 1.01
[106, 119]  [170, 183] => 1.52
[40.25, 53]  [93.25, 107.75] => 0.83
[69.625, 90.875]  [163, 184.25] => 1.08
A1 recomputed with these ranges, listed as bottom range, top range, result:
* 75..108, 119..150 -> 0.76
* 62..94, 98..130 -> 0.72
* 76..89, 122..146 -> 0.73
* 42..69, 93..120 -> 0.74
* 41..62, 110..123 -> 0.52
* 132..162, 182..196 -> 1.19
